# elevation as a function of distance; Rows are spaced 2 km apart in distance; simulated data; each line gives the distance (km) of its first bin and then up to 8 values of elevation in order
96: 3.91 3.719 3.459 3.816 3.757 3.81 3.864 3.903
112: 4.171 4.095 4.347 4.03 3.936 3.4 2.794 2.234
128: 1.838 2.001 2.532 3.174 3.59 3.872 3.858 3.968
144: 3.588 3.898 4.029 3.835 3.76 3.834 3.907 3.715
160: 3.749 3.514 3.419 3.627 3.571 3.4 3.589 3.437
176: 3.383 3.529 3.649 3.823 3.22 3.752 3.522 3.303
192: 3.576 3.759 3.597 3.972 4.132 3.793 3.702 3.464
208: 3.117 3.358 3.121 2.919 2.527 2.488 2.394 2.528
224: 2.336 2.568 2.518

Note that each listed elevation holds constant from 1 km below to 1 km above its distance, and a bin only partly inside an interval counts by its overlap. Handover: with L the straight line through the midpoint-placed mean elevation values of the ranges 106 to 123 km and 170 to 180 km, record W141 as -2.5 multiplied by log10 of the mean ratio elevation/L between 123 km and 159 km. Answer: 0.12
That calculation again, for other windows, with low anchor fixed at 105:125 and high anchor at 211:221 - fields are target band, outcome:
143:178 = -0.11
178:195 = -0.18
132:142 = 0.01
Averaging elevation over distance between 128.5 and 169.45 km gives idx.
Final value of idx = 3.55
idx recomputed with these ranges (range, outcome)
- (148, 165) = 3.74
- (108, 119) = 4.09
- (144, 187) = 3.65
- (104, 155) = 3.54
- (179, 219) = 3.44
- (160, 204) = 3.6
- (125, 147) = 3.14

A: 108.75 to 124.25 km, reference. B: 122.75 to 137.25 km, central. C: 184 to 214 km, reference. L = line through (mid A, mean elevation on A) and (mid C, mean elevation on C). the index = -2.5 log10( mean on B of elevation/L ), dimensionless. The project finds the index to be 0.41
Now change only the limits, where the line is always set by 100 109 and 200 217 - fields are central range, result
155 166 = -0.042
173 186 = -0.029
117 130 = 0.240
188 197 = -0.057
